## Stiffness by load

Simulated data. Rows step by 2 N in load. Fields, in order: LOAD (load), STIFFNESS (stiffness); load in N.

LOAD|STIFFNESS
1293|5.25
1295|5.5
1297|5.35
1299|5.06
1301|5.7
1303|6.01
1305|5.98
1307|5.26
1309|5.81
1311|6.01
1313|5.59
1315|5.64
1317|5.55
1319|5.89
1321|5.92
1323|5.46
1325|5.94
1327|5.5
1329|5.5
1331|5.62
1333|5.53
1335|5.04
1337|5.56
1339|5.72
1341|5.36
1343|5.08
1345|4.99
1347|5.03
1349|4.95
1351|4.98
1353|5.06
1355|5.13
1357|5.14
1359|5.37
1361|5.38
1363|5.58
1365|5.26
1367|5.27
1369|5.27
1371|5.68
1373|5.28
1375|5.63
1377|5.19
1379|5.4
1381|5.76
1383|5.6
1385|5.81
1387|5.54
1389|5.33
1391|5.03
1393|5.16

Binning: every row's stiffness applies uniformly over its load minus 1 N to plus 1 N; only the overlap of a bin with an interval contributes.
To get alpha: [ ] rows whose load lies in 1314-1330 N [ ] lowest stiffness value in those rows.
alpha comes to 5.46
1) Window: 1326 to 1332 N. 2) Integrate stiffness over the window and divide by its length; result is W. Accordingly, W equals 5.54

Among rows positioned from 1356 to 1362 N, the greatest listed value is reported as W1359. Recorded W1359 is 5.38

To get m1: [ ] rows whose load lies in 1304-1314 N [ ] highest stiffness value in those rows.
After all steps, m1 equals 6.01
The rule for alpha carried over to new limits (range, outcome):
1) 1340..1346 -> 4.99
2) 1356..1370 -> 5.14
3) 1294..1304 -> 5.06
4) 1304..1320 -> 5.26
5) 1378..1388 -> 5.4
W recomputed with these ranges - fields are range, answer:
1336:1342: 5.55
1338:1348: 5.24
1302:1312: 5.81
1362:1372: 5.41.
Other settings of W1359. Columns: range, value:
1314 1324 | 5.92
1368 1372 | 5.68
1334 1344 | 5.72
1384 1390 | 5.81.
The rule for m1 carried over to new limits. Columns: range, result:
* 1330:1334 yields 5.62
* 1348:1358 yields 5.14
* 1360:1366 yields 5.58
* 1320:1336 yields 5.94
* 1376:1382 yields 5.76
